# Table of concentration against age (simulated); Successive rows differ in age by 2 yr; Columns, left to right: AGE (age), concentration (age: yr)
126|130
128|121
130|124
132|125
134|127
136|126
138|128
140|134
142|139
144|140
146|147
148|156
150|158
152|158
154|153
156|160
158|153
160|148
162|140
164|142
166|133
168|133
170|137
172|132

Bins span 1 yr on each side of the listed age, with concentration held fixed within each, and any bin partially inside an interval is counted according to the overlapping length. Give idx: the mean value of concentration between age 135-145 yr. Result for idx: 133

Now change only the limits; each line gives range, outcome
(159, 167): 141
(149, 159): 156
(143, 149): 148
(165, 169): 133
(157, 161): 150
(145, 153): 155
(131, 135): 126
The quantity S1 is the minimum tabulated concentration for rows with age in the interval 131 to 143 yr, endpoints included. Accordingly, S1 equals 125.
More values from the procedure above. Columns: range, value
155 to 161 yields 148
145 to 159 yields 147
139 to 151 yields 134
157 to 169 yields 133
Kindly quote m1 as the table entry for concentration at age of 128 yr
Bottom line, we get 121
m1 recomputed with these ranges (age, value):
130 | 124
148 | 156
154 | 153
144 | 140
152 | 158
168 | 133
